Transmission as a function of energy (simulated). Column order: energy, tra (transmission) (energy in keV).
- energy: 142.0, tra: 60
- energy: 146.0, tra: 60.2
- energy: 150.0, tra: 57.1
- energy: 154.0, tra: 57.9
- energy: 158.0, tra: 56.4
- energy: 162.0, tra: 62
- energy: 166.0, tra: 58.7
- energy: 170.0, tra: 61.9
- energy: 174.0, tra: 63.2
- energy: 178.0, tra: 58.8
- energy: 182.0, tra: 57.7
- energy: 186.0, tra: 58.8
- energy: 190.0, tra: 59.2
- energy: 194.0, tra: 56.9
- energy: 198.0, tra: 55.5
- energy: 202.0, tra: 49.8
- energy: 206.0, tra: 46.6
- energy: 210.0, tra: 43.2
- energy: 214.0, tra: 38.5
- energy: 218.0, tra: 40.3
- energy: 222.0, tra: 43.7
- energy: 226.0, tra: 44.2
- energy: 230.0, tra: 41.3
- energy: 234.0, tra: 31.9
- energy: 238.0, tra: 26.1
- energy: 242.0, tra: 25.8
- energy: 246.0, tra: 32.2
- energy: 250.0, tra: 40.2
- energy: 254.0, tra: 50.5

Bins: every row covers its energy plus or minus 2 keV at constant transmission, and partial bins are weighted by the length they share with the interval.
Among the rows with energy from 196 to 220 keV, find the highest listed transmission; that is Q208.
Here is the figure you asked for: 55.5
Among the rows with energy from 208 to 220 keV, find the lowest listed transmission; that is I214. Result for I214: 38.5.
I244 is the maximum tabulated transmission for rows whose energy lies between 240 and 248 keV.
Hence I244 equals 32.2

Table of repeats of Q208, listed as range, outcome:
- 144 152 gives 60.2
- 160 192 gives 63.2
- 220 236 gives 44.2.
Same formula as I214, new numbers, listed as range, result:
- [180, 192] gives 57.7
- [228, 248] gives 25.8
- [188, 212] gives 43.2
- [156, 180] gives 56.4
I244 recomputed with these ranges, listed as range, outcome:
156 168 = 62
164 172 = 61.9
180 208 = 59.2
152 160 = 57.9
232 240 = 31.9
